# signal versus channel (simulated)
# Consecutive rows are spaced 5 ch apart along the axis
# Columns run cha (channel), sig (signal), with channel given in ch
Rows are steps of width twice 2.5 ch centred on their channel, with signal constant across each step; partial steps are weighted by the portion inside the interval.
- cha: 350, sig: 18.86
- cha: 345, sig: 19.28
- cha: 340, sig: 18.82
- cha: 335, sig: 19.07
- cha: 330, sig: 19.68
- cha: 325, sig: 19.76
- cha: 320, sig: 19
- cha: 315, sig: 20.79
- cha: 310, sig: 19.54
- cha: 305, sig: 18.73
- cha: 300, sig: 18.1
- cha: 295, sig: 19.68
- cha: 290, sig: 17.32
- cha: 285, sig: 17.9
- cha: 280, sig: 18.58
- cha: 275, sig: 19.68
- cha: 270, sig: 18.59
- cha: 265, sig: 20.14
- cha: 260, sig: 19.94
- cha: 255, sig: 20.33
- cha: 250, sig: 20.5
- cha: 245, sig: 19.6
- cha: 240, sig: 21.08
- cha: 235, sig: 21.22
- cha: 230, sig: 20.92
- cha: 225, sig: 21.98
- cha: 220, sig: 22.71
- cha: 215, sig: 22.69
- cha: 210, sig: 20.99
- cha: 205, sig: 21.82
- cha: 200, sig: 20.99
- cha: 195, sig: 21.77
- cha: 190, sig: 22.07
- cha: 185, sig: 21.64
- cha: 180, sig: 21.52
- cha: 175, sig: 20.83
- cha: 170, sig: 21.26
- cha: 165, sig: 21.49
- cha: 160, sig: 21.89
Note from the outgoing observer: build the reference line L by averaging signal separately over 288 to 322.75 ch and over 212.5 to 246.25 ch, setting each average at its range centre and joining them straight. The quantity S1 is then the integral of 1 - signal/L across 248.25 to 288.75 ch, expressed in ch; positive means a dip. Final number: 1.8 ch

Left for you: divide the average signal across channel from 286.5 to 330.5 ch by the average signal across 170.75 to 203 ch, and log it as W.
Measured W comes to 0.89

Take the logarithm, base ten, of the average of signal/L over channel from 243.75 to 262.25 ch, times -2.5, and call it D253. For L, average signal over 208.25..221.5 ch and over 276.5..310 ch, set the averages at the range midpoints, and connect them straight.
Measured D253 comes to 0.01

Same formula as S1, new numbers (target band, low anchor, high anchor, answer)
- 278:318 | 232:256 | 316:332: 2.2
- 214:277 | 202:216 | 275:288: -1.8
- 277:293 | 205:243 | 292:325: 1.5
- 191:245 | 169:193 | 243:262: -2.0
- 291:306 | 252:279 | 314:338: 0.7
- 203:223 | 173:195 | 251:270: -1.1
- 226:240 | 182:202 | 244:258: -0.4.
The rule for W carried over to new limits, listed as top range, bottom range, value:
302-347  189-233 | 0.89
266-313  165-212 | 0.87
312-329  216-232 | 0.90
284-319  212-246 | 0.88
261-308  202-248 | 0.88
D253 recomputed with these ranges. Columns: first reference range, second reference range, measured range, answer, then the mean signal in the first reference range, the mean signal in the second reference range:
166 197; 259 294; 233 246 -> -0.045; 21.5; 18.9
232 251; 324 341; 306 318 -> -0.017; 20.6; 19.3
